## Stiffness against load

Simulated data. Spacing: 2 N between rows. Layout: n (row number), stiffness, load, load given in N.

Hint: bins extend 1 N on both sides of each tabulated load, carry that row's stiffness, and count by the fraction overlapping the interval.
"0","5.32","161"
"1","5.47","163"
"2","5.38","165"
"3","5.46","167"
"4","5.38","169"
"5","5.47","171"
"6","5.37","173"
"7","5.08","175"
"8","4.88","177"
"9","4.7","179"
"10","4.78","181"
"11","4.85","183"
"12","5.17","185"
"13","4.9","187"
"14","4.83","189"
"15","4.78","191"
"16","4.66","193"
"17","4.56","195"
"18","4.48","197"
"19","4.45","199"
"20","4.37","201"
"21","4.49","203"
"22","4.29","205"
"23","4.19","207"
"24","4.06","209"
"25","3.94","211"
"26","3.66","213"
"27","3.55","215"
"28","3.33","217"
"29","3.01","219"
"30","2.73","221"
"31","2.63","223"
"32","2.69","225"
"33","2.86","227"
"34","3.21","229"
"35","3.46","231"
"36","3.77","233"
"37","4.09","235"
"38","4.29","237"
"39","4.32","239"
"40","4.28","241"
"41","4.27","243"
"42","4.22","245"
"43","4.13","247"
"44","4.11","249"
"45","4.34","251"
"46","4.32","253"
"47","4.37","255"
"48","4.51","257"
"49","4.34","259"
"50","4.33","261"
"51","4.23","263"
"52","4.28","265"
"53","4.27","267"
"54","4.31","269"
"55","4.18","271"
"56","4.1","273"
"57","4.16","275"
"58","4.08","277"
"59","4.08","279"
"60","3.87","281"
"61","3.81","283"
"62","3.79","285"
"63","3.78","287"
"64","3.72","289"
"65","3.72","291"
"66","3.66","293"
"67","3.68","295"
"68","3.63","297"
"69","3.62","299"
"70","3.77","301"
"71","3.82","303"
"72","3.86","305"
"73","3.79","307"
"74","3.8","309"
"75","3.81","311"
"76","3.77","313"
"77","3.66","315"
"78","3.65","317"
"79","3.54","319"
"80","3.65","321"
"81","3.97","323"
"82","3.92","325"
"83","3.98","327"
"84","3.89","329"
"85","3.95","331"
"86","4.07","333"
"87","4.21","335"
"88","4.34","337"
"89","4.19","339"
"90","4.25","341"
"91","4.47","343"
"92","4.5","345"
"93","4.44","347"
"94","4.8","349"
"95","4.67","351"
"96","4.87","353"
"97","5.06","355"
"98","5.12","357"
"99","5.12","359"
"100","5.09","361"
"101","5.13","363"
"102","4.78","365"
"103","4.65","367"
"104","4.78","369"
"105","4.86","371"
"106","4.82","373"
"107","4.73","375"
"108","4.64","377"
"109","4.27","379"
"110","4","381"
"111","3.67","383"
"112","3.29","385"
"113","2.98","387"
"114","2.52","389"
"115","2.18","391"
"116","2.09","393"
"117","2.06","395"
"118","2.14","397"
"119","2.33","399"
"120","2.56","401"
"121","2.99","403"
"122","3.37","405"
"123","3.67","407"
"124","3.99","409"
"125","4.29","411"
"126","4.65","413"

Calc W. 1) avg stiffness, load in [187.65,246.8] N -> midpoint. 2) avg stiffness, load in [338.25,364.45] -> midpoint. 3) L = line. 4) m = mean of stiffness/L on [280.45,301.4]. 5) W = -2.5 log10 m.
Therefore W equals 0.17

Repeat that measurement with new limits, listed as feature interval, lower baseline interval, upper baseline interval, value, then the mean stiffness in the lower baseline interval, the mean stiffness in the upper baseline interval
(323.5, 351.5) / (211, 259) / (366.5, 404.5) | -0.20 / 3.76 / 3.43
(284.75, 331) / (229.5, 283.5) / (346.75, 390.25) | 0.14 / 4.16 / 4.46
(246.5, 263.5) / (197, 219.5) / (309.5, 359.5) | -0.06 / 3.98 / 4.22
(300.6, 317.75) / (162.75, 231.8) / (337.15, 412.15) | 0.09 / 4.31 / 3.99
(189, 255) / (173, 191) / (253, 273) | 0.17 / 4.92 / 4.3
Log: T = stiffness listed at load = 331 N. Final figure 3.95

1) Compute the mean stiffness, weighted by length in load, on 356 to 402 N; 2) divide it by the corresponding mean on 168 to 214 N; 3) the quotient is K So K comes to 0.82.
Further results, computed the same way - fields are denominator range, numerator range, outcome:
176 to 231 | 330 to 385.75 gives 1.12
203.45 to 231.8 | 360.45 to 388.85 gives 1.27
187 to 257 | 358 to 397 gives 0.99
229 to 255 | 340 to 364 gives 1.17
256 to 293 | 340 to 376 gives 1.17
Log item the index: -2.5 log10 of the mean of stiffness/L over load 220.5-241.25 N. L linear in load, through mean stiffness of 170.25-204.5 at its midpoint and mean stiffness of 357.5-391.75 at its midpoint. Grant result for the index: 0.32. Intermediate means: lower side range 4.8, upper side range 4.23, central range 3.47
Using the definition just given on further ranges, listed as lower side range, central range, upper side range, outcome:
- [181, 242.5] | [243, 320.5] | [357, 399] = -0.01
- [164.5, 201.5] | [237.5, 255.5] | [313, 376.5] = 0.11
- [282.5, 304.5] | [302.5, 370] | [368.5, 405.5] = -0.20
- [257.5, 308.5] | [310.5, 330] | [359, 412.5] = 0.03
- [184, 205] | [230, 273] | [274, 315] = -0.01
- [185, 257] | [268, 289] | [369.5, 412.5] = -0.05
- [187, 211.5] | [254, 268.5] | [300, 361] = 0.00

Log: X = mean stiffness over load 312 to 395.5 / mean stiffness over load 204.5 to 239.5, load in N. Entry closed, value 1.2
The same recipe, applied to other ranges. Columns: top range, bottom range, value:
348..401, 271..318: 1.05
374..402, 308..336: 0.81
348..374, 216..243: 1.41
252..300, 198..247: 1.07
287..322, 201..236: 1.05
